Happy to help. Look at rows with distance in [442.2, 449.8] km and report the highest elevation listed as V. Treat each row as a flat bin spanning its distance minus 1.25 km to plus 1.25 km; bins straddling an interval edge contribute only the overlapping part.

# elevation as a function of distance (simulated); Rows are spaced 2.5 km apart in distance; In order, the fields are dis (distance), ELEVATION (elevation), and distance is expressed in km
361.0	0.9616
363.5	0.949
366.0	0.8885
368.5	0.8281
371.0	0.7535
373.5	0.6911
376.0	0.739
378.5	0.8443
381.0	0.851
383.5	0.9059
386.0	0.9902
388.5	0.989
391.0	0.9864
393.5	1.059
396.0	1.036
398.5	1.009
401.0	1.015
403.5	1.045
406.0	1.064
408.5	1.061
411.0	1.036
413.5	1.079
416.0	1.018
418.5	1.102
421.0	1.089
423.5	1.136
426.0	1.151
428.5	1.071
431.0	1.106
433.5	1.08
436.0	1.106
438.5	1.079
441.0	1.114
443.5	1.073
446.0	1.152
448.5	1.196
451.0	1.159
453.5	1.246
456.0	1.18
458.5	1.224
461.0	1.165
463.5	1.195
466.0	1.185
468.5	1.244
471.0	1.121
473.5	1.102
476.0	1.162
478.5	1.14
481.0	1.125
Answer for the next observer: 1.196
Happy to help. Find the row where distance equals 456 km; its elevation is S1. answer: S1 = 1.18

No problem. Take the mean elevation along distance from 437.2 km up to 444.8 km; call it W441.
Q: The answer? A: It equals 1.09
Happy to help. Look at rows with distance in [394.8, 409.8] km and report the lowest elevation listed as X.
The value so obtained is 1.009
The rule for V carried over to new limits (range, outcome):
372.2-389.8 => 0.9902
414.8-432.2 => 1.151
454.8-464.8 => 1.224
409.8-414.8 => 1.079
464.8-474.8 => 1.244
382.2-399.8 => 1.059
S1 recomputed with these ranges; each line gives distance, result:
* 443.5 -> 1.073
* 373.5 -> 0.6911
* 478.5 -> 1.14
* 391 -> 0.9864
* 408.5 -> 1.061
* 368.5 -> 0.8281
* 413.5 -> 1.079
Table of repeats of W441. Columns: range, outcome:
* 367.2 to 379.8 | 0.772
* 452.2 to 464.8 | 1.2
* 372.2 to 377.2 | 0.715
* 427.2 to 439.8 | 1.09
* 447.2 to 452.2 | 1.18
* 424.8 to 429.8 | 1.11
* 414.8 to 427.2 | 1.1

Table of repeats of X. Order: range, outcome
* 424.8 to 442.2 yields 1.071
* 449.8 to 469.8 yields 1.159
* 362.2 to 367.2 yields 0.8885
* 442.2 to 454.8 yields 1.073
